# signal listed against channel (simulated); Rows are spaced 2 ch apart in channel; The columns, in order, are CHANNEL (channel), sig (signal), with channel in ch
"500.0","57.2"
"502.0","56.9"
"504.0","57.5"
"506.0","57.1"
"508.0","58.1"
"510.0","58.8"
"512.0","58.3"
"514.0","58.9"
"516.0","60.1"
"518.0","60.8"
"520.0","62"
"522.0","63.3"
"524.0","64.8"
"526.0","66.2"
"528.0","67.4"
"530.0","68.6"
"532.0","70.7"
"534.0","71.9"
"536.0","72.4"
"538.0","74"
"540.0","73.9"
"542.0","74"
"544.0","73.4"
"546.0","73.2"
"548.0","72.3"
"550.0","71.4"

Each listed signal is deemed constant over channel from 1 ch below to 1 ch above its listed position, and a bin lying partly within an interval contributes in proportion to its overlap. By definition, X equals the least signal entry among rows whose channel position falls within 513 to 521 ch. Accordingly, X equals 58.9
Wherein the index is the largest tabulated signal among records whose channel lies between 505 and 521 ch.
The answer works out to 62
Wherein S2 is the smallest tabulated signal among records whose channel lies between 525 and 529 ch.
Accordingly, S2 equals 66.2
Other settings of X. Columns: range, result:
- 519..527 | 62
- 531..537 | 70.7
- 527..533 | 67.4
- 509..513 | 58.3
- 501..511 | 56.9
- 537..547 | 73.2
